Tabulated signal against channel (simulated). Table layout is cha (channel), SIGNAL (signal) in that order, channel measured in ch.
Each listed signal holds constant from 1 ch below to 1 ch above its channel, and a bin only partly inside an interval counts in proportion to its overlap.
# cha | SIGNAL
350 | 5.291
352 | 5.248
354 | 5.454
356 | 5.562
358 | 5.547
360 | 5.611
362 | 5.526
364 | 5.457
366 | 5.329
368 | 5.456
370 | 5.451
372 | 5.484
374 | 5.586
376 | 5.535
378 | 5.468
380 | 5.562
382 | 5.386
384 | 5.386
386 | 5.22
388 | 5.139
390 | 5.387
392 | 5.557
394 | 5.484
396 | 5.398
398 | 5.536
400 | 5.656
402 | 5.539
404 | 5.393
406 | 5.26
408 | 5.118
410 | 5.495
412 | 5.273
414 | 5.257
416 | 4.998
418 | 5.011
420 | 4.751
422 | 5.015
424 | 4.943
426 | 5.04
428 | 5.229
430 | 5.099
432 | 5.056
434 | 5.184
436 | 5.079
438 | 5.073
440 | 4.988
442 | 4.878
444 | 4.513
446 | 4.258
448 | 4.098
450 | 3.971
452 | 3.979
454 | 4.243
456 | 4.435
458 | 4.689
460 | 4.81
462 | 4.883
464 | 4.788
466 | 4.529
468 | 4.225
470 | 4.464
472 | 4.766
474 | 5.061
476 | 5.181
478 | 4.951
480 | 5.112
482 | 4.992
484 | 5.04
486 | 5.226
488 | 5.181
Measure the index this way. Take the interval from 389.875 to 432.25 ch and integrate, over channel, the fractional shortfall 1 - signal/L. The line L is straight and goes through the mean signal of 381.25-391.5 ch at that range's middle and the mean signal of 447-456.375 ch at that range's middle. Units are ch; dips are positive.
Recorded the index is -3.4 ch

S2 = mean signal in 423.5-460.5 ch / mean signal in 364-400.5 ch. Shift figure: 0.87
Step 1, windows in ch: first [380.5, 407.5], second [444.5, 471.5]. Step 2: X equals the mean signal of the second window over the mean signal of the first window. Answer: 0.8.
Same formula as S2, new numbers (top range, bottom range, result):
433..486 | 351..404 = 0.86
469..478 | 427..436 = 0.95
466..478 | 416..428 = 0.95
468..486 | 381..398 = 0.91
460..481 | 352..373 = 0.88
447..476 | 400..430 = 0.87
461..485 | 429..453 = 1.03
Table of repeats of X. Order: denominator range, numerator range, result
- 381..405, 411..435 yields 0.94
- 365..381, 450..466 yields 0.82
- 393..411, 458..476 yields 0.87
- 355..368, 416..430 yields 0.91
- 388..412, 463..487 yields 0.90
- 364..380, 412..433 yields 0.92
